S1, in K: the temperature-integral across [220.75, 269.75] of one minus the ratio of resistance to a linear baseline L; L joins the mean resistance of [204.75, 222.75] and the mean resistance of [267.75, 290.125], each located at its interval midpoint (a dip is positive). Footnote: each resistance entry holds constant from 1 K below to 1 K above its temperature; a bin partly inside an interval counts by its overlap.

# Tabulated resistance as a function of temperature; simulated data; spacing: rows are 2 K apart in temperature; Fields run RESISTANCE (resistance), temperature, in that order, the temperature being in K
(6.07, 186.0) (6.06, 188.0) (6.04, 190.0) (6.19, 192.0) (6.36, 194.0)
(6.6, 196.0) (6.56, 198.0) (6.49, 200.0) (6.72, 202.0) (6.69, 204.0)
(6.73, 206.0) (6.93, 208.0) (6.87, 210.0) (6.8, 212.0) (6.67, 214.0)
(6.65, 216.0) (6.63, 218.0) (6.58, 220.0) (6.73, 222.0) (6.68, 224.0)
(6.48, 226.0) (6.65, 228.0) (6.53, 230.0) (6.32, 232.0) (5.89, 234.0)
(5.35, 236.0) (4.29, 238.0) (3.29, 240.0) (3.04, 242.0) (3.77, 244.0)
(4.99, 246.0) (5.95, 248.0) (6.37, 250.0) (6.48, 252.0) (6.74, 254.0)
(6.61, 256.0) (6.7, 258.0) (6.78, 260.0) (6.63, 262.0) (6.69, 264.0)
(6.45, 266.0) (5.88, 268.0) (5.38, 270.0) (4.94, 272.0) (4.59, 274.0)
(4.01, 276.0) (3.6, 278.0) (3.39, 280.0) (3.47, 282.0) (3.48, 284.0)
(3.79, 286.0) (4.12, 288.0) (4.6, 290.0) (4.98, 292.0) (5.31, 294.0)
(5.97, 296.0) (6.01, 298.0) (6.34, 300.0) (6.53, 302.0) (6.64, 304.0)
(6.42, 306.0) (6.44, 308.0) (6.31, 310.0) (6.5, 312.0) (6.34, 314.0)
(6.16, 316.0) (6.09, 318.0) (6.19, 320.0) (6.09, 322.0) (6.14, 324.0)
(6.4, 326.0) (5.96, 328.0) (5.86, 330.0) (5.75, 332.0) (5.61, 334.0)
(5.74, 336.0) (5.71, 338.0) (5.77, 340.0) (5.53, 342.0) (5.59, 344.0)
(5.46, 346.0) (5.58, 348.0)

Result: -4.0 K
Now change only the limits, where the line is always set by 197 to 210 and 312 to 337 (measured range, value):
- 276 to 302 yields 6.6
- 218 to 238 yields 0.9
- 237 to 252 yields 4.2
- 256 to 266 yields -0.4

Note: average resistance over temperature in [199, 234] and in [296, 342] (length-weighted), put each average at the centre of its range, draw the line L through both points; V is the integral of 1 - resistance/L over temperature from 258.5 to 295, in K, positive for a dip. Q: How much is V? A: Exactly 8.2 K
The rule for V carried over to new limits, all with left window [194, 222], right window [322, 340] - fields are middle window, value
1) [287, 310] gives 1.2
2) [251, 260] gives -0.4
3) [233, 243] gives 3.3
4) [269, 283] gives 4.6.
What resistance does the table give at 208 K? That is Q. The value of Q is 6.93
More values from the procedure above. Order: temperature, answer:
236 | 5.35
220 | 6.58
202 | 6.72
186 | 6.07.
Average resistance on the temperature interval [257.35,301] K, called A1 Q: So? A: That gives 5.13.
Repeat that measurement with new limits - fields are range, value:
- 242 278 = 5.68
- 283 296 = 4.5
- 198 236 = 6.58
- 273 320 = 5.28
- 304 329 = 6.27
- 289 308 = 5.9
